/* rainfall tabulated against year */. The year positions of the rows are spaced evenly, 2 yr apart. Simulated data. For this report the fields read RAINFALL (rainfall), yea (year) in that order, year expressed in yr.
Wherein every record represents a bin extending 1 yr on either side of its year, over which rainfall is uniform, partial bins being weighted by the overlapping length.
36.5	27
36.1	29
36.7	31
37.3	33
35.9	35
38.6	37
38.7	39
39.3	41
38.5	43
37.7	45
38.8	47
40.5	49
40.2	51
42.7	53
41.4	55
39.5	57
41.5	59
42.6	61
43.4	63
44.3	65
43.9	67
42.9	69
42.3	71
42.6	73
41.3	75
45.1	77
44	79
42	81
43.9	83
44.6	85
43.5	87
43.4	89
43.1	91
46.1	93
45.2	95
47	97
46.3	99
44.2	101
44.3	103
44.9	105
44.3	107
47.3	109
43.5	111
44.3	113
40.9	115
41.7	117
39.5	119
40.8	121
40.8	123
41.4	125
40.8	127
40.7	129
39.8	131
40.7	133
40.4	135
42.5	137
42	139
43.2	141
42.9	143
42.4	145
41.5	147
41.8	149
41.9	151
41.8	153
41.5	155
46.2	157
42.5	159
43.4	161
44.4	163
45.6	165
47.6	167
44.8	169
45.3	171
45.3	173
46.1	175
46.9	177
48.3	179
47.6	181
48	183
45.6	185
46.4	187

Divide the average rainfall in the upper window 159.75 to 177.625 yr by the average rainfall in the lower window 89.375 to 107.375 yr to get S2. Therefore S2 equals 1.01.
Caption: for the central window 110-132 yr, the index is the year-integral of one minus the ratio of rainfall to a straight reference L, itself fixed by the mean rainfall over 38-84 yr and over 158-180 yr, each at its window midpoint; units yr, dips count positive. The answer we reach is 1.2 yr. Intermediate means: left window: 41.6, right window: 45.5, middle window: 41.3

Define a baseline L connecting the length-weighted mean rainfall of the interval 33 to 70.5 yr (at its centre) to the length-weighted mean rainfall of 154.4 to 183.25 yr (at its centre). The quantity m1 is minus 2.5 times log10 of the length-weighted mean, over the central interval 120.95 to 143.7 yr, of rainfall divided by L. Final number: 0.07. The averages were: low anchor 40.5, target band 41.3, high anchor 45.6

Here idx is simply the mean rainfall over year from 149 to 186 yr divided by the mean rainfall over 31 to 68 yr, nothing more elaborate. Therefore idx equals 1.1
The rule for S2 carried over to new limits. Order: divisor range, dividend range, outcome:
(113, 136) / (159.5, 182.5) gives 1.12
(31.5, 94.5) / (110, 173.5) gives 1.02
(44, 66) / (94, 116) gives 1.09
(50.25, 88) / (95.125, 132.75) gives 1.00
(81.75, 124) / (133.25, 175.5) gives 0.99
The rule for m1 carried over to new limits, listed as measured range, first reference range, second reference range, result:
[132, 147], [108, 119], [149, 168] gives 0.039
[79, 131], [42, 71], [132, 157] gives -0.041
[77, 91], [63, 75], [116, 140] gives -0.028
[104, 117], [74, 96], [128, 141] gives -0.039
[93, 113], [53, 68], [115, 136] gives -0.099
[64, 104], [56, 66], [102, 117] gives -0.022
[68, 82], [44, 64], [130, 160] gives -0.046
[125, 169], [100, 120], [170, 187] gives 0.065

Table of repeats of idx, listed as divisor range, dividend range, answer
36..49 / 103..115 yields 1.15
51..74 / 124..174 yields 1.01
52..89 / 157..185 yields 1.07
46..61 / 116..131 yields 1.00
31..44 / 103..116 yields 1.17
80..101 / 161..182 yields 1.04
